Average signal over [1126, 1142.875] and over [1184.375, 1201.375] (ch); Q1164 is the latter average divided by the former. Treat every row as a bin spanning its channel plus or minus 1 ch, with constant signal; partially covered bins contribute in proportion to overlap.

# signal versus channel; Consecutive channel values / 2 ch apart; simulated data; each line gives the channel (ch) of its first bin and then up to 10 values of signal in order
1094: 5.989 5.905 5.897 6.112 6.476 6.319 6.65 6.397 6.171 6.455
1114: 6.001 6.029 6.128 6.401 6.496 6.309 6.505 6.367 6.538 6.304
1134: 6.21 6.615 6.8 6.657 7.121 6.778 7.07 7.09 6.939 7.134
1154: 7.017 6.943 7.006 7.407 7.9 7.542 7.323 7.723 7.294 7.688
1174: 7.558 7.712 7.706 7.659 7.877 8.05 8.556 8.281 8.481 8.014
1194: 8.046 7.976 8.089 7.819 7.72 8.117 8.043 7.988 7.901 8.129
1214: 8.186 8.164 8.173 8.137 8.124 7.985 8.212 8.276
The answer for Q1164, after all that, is 1.24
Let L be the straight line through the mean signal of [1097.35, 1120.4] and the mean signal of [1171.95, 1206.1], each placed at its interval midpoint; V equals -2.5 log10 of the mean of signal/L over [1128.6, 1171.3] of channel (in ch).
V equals 0.02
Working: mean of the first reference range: 6.25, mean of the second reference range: 7.97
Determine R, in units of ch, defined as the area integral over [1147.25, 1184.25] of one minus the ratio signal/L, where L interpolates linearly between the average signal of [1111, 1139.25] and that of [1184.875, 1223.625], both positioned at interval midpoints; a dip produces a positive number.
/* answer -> -0.9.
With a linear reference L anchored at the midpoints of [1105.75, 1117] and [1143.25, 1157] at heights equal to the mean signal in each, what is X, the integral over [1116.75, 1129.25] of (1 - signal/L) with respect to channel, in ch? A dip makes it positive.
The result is 0.23 ch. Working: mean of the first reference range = 6.26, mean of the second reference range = 7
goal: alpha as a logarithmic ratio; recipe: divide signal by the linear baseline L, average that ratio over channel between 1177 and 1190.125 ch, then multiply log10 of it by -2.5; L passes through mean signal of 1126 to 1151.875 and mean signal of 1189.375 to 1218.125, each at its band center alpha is -0.059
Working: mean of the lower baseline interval 6.71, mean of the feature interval 8.06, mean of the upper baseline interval 8.05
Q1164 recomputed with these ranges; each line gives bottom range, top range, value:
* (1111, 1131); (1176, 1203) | 1.27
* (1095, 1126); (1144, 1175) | 1.17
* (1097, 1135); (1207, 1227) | 1.29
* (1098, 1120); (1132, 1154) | 1.09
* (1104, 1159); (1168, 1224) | 1.21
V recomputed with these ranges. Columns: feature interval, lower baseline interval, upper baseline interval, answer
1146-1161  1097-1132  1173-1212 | 0.01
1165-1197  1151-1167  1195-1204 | -0.03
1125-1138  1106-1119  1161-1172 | 0.04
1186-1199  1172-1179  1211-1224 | -0.04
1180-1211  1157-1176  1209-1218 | -0.02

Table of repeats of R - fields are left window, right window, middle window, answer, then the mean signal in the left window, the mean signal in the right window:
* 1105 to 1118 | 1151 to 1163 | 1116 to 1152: 0.77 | 6.27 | 7.23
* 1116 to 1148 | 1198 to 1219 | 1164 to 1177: -0.45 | 6.55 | 8.03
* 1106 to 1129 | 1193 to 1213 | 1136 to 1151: -0.18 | 6.31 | 7.98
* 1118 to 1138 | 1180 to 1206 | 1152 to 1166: -0.16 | 6.42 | 8.07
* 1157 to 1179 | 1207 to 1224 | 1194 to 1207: -0.08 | 7.53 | 8.09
